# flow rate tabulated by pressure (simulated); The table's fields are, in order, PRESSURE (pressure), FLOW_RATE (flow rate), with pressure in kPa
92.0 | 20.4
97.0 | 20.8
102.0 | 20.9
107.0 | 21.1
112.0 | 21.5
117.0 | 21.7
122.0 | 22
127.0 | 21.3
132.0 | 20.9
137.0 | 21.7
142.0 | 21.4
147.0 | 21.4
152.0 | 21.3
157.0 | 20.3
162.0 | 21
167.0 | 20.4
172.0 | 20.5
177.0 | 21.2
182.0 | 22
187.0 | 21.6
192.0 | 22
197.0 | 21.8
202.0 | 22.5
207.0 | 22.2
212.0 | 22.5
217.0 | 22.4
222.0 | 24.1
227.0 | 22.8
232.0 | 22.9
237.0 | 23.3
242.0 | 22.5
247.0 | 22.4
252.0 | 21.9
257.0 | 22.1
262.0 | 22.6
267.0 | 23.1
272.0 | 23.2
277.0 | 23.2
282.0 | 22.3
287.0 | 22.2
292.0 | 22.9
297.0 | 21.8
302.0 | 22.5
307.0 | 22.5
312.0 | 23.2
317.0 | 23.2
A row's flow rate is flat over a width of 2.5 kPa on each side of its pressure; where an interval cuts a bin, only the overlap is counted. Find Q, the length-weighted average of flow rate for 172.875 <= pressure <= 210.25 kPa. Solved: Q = 21.9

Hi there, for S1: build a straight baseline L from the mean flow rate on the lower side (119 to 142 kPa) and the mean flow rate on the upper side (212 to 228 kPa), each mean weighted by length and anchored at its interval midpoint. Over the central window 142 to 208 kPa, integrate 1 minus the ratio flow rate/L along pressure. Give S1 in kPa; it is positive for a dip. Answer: 2.6 kPa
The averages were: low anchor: 21.5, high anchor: 23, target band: 21.4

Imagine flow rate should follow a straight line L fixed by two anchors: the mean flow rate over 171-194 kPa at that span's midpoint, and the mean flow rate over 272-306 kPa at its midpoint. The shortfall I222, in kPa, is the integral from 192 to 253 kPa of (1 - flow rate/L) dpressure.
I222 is -2.0 kPa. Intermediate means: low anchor 21.5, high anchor 22.5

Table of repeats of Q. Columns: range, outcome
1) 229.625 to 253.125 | 22.6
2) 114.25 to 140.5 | 21.5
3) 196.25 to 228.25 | 22.7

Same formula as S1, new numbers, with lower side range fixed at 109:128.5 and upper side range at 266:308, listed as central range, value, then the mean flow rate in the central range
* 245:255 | 0.1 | 22.1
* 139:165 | 0.9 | 21.1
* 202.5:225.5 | -0.6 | 22.8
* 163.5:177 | 0.8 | 20.6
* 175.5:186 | 0.2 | 21.6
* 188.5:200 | 0.1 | 21.9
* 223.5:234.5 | -0.3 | 23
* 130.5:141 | 0.2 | 21.4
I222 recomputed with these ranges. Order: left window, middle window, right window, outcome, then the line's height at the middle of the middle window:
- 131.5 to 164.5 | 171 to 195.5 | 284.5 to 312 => -0.1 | 21.5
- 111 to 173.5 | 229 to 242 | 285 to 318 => -0.6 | 22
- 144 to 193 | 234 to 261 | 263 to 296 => -0.2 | 22.3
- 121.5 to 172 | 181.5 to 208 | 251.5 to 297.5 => -0.4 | 21.7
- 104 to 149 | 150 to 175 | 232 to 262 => 1.2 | 21.8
